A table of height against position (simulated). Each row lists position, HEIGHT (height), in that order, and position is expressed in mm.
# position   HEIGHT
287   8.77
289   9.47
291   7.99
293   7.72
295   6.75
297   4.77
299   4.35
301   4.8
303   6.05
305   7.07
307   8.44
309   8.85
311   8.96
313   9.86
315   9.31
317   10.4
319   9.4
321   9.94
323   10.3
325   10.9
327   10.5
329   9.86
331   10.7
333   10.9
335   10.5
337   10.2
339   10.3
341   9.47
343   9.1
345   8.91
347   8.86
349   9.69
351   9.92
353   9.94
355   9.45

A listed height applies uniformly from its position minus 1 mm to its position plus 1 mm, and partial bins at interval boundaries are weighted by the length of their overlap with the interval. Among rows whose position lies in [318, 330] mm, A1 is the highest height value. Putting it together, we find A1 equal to 10.9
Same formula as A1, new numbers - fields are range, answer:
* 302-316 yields 9.86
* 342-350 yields 9.69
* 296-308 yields 8.44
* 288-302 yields 9.47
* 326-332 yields 10.7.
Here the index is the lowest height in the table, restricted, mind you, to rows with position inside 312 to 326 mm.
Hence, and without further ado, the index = 9.31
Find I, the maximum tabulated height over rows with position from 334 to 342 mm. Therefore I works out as 10.5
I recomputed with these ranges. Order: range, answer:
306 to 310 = 8.85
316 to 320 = 10.4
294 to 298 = 6.75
